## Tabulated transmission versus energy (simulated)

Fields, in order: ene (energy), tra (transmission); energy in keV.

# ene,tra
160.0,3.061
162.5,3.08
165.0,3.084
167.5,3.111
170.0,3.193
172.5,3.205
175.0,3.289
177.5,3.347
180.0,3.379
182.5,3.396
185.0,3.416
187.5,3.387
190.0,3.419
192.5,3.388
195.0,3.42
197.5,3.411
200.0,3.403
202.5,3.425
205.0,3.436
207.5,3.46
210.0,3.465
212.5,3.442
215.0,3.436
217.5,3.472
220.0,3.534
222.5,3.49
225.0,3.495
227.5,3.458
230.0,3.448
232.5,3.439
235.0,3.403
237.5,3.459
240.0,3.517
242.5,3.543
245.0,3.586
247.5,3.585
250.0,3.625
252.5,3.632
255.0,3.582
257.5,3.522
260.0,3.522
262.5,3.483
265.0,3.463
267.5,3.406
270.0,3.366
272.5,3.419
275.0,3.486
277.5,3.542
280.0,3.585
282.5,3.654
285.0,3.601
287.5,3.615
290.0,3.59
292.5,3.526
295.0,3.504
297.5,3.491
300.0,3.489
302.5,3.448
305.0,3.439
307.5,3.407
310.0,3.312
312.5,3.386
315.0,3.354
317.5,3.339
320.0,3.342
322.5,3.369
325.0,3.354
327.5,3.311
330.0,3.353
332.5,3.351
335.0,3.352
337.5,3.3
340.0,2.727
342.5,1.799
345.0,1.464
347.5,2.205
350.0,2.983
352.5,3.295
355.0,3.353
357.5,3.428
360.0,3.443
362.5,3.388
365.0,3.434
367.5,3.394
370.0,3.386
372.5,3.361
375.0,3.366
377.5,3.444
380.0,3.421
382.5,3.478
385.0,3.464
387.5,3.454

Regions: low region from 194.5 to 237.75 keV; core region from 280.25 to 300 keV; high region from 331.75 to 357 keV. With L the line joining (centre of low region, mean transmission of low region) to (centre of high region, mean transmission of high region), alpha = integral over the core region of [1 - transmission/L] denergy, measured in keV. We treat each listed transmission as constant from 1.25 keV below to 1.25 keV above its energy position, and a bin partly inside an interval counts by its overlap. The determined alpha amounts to -3.2 keV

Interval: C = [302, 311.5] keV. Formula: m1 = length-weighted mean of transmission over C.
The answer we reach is 3.4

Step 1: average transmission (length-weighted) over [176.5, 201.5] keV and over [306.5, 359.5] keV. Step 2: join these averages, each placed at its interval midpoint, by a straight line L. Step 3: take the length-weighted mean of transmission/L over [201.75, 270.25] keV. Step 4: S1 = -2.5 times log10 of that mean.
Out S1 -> -0.06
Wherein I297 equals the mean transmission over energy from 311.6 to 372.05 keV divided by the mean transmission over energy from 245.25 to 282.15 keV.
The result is 0.9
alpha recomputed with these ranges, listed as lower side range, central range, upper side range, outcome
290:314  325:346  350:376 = 3.2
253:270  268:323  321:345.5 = -3.7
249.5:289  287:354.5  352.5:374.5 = 5.3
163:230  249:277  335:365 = -2.9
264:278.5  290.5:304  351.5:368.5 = -0.3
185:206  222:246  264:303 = -0.2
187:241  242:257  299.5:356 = -1.1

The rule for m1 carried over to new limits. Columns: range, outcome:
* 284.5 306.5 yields 3.52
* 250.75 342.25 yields 3.42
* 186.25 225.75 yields 3.44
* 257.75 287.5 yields 3.51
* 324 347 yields 2.86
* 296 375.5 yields 3.2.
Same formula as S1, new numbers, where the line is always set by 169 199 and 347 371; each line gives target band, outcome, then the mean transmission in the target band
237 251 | -0.07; 3.56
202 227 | -0.04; 3.47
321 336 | -0.02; 3.35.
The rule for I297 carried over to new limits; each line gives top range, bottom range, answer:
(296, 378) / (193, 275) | 0.92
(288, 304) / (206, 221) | 1.01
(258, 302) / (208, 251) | 1.01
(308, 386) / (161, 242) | 0.94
